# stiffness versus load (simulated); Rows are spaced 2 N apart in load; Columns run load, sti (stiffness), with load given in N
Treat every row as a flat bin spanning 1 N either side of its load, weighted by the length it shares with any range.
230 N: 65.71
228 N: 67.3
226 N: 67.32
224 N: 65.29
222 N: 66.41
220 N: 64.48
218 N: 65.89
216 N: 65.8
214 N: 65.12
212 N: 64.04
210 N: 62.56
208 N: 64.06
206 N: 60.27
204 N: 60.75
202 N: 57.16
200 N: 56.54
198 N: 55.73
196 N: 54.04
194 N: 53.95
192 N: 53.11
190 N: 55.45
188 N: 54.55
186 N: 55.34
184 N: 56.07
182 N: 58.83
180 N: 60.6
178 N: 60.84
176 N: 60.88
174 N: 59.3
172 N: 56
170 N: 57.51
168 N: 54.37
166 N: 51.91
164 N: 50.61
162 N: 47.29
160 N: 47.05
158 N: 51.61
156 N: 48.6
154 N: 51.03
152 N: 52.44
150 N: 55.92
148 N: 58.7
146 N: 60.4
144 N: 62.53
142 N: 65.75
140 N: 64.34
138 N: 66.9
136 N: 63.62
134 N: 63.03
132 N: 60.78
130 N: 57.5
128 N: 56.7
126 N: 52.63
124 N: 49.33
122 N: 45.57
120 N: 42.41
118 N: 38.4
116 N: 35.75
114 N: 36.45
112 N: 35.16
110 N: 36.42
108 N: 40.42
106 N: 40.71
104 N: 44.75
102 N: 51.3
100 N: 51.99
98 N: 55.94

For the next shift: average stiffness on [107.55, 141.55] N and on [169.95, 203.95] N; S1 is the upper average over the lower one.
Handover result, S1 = 1.13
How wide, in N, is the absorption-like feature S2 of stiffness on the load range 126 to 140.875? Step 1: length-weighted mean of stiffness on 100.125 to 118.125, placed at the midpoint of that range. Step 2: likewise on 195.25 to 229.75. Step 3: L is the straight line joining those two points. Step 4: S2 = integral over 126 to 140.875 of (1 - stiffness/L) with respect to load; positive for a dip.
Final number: -5.00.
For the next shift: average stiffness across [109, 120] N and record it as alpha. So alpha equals 37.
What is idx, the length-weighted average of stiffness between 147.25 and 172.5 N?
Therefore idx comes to 52.4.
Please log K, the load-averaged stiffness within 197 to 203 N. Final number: 56.5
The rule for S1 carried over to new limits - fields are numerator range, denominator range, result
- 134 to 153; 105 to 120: 1.62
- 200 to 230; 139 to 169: 1.16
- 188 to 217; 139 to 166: 1.07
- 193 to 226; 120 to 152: 1.06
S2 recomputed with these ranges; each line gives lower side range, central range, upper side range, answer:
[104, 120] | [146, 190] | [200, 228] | -2.3 N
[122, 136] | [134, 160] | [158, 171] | -2.0 N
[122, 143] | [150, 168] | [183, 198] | 2.1 N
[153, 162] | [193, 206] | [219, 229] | 0.7 N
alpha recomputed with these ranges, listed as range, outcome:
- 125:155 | 59.5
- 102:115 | 39.9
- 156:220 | 57.3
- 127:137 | 60.3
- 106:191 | 53.2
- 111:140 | 50.8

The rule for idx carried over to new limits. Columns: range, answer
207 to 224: 64.8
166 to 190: 57.3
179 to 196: 55.9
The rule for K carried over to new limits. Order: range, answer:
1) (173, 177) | 60.1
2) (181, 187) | 56.7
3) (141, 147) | 62.9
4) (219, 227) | 65.9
